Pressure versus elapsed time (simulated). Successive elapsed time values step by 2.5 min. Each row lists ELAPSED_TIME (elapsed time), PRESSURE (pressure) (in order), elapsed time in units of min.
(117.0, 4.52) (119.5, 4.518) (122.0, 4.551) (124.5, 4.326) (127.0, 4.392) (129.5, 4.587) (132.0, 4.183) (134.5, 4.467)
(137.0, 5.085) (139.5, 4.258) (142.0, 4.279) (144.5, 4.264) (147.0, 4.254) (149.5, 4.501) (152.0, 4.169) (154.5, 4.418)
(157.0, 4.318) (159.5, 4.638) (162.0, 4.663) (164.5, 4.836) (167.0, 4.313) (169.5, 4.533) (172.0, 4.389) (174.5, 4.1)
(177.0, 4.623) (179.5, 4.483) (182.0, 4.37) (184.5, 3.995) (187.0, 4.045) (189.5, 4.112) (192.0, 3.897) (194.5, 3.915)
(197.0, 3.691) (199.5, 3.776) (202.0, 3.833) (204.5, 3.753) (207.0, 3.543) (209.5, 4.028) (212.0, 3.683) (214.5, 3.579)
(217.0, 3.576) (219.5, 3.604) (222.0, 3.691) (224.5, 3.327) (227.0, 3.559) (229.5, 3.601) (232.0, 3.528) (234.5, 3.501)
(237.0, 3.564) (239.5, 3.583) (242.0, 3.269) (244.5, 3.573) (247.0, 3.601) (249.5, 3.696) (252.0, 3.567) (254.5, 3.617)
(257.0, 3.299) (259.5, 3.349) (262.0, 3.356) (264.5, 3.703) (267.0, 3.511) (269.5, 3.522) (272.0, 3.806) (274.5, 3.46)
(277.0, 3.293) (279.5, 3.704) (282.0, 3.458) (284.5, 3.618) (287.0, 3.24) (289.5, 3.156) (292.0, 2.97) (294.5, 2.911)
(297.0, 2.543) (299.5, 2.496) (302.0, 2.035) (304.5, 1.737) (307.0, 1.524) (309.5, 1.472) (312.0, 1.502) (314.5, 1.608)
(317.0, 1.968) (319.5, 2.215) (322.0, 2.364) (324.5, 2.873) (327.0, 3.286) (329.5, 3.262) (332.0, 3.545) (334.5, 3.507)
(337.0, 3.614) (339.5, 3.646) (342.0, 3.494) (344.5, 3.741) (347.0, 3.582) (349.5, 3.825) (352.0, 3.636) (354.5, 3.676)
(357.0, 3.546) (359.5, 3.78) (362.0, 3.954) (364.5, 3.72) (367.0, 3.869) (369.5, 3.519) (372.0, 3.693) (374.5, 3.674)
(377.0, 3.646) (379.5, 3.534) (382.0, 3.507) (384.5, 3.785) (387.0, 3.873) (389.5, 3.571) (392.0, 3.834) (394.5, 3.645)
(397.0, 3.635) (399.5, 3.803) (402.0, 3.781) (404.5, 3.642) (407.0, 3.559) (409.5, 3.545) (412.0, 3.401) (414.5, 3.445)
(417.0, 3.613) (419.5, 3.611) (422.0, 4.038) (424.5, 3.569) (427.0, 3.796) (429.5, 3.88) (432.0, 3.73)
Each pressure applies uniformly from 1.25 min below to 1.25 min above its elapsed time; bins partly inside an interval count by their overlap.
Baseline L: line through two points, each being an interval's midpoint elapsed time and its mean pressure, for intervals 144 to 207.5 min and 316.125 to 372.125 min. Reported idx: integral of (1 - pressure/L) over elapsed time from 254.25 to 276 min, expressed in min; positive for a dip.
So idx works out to 1.6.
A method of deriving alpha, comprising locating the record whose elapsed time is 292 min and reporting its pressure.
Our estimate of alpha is 2.97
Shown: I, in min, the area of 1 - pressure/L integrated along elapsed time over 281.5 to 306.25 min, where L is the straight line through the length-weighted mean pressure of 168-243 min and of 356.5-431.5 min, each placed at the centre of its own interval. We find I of 6.6 min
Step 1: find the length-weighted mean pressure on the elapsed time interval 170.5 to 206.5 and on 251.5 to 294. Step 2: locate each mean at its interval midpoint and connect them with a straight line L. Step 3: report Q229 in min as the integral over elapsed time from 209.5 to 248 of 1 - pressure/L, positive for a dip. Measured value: 2.0 min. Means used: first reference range 4.06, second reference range 3.44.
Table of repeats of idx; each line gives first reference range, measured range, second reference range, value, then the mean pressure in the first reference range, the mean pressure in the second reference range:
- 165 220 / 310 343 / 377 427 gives 8.5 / 4.01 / 3.66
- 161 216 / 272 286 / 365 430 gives 1.4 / 4.09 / 3.67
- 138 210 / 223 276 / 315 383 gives 4.7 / 4.21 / 3.41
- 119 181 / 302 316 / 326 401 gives 8.1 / 4.44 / 3.65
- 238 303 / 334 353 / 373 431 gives -0.6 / 3.33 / 3.67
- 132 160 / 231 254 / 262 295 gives 0.9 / 4.41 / 3.42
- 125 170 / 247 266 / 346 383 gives 2.5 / 4.45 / 3.68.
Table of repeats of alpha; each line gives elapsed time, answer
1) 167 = 4.313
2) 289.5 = 3.156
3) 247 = 3.601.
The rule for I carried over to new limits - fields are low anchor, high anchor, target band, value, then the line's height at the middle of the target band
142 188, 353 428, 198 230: 4.3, 4.23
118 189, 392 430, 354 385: 0.8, 3.79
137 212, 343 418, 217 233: 2.1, 4.08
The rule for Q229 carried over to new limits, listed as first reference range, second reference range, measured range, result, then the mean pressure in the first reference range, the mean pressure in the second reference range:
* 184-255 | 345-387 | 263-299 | 3.4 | 3.68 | 3.69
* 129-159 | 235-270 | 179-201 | 0.1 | 4.4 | 3.51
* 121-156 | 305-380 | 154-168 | -0.9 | 4.41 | 3.16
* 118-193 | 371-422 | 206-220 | 1.8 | 4.39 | 3.65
